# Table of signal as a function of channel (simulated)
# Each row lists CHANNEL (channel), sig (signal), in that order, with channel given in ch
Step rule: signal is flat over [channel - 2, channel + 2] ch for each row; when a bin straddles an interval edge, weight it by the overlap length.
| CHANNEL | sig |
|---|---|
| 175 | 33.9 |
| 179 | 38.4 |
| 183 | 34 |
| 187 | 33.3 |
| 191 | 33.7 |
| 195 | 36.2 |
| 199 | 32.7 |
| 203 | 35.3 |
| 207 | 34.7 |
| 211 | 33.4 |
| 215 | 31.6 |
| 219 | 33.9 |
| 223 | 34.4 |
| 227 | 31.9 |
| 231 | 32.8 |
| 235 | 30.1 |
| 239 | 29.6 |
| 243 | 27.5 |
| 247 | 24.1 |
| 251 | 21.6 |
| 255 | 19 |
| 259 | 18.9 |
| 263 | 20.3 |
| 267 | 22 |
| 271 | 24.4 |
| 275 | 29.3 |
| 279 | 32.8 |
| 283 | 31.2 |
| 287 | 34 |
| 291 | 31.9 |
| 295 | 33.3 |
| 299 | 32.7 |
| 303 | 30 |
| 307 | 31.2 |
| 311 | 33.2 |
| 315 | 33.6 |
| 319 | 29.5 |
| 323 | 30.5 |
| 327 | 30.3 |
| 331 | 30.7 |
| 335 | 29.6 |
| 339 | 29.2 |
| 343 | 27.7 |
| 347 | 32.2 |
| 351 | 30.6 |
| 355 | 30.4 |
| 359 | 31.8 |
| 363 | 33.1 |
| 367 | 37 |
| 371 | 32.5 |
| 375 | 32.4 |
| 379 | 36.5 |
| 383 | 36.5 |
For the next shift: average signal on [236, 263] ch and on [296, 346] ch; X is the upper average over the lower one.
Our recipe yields 1.31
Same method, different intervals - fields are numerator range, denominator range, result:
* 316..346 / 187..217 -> 0.88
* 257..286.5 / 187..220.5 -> 0.77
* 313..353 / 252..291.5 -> 1.17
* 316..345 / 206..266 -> 1.06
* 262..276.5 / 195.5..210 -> 0.70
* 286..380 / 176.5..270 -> 1.06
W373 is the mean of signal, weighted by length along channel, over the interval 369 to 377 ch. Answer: 32.5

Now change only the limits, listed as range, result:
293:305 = 32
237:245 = 28.6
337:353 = 29.9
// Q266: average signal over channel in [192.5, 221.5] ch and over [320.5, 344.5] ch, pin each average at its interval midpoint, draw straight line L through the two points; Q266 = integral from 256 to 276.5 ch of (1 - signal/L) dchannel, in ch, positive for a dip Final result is 6.0 ch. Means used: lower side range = 34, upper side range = 29.7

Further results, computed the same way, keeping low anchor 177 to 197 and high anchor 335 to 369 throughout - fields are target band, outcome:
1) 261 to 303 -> 4.7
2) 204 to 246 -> 2.9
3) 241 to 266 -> 8.7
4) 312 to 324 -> 0.3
